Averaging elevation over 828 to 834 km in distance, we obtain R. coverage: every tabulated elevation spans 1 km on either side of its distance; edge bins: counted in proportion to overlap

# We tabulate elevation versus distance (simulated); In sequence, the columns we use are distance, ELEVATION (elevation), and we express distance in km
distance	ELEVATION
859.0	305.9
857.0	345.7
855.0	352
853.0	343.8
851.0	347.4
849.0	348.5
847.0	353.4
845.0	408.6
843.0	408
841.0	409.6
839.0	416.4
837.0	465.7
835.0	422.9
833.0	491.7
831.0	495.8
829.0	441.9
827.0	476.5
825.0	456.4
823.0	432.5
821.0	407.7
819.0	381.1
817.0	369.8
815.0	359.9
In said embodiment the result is 476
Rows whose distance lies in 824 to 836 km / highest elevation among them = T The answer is 495.8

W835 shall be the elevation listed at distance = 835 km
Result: 422.9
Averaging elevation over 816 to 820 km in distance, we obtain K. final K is 375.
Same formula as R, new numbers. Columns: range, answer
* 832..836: 457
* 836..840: 441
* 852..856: 348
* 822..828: 455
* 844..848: 381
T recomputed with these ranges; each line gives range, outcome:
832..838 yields 491.7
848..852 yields 348.5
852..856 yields 352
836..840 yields 465.7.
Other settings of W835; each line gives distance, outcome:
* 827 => 476.5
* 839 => 416.4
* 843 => 408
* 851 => 347.4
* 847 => 353.4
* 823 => 432.5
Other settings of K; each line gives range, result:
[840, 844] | 409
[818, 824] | 407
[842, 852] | 373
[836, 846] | 422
